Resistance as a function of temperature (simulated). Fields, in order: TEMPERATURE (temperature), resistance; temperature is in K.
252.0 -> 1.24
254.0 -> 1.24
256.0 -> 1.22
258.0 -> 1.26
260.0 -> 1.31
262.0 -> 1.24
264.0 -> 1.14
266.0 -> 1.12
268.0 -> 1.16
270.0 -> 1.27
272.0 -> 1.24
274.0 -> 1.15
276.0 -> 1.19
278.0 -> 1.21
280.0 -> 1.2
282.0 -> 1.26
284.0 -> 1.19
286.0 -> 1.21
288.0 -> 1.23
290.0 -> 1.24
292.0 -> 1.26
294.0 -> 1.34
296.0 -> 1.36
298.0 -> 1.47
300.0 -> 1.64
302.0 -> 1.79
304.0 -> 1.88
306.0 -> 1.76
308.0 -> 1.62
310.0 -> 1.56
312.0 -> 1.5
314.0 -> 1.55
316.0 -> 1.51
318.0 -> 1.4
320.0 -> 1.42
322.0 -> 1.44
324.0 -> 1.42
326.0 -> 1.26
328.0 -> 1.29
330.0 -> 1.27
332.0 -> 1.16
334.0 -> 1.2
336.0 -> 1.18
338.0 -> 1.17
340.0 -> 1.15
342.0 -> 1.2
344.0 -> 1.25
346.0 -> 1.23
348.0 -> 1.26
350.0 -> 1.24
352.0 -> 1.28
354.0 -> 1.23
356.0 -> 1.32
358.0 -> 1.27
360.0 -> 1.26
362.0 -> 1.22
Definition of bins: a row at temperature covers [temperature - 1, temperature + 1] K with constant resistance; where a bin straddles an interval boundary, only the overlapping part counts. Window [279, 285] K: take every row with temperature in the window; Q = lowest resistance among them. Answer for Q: 1.19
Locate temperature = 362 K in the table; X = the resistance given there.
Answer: 1.22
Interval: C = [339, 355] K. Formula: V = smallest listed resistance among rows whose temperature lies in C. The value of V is 1.15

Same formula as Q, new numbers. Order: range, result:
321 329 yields 1.26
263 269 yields 1.12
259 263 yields 1.24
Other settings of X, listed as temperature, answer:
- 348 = 1.26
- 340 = 1.15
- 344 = 1.25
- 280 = 1.2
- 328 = 1.29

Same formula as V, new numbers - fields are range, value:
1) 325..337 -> 1.16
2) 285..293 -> 1.21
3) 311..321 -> 1.4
